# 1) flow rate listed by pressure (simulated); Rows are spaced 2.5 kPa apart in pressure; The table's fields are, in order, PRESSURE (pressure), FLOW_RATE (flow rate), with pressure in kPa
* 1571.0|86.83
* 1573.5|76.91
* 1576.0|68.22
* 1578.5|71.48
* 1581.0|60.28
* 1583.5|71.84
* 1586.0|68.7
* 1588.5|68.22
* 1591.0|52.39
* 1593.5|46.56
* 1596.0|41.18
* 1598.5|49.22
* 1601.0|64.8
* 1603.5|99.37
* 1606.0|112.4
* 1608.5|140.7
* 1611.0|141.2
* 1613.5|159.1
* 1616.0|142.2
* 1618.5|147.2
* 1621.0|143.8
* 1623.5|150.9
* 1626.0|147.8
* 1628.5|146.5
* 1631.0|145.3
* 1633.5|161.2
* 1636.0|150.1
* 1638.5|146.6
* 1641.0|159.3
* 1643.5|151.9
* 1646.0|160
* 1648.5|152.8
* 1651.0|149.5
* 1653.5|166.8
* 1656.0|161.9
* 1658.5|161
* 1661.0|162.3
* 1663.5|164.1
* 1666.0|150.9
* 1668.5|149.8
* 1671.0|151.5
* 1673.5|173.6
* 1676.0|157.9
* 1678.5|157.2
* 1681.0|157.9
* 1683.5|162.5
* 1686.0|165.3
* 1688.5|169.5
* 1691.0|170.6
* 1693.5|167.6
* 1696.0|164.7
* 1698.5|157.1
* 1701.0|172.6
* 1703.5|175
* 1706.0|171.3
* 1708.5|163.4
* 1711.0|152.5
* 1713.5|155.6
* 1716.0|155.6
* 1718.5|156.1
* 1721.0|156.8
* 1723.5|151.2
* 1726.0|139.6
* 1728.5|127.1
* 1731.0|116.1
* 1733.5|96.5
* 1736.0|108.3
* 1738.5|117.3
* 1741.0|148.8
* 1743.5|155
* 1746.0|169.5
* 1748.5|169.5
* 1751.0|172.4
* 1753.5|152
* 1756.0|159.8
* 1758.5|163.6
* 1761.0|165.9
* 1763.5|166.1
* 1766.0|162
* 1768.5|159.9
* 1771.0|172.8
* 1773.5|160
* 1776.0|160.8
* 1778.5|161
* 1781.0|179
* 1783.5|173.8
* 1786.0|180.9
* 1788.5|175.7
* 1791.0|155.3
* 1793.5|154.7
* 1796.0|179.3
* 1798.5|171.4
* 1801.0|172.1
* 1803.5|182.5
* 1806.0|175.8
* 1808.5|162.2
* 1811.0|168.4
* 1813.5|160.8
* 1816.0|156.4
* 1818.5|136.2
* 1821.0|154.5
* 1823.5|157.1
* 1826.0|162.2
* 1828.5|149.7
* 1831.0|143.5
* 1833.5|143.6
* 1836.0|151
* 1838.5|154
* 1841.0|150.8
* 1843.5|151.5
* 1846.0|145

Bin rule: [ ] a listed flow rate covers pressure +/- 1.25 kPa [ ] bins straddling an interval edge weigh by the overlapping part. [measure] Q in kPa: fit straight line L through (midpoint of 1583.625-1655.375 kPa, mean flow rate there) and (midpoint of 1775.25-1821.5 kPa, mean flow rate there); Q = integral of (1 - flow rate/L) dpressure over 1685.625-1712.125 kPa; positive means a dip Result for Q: -4.46 kPa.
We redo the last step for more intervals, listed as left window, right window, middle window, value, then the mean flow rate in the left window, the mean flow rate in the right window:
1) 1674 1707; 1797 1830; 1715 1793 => 4.4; 165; 162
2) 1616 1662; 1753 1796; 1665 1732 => 0.4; 153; 166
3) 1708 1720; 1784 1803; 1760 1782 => 0.2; 156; 171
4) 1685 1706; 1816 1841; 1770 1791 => -1.7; 168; 151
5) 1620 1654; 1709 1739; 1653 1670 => -1.3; 152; 137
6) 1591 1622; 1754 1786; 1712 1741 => 2.7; 105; 166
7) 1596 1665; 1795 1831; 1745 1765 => -1.2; 140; 163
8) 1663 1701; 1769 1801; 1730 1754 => 3.7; 162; 169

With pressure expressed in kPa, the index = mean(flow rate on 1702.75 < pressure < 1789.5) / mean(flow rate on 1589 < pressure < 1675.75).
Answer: 1.2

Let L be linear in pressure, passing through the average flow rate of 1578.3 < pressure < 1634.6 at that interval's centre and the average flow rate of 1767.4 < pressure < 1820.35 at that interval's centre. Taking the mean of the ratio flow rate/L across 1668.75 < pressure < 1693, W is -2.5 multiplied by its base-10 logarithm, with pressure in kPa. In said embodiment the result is -0.241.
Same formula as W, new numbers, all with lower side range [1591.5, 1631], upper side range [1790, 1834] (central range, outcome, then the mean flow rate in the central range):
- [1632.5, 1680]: -0.25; 157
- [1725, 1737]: 0.21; 117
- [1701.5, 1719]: -0.18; 162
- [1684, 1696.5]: -0.25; 167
